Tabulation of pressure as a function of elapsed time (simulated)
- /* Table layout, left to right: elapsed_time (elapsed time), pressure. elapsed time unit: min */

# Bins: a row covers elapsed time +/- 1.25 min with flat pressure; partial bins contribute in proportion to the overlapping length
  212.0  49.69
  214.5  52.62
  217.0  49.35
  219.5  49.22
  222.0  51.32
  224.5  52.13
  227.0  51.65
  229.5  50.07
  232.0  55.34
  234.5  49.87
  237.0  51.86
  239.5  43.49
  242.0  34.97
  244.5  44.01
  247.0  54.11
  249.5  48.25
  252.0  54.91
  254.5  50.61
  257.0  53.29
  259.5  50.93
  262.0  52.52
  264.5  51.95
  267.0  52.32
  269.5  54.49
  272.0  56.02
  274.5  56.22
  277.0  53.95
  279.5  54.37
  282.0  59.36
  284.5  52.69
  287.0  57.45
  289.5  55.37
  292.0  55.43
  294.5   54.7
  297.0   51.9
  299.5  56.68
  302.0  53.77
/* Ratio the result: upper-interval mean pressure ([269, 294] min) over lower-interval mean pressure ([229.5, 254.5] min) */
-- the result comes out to 1.1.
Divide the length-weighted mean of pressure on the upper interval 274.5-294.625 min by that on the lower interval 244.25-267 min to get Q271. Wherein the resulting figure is 1.08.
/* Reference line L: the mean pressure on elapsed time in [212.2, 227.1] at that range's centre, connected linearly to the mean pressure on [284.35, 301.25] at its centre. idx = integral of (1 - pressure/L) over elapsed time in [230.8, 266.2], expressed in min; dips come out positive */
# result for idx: 1.9 min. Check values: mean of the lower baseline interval 50.9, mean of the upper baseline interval 55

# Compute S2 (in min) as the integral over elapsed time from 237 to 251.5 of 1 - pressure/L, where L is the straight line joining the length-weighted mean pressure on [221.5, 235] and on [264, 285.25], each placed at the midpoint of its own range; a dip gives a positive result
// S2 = 1.9 min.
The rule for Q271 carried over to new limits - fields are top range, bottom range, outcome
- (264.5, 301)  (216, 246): 1.13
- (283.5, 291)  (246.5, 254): 1.06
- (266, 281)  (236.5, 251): 1.19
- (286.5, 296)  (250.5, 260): 1.06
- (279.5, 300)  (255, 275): 1.04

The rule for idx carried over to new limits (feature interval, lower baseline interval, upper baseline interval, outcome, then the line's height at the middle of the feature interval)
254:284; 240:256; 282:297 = -1.4 min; 51.5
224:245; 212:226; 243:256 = 1.0 min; 50.5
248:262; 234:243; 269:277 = -0.5 min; 49.9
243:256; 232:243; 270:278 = -0.2 min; 49.4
